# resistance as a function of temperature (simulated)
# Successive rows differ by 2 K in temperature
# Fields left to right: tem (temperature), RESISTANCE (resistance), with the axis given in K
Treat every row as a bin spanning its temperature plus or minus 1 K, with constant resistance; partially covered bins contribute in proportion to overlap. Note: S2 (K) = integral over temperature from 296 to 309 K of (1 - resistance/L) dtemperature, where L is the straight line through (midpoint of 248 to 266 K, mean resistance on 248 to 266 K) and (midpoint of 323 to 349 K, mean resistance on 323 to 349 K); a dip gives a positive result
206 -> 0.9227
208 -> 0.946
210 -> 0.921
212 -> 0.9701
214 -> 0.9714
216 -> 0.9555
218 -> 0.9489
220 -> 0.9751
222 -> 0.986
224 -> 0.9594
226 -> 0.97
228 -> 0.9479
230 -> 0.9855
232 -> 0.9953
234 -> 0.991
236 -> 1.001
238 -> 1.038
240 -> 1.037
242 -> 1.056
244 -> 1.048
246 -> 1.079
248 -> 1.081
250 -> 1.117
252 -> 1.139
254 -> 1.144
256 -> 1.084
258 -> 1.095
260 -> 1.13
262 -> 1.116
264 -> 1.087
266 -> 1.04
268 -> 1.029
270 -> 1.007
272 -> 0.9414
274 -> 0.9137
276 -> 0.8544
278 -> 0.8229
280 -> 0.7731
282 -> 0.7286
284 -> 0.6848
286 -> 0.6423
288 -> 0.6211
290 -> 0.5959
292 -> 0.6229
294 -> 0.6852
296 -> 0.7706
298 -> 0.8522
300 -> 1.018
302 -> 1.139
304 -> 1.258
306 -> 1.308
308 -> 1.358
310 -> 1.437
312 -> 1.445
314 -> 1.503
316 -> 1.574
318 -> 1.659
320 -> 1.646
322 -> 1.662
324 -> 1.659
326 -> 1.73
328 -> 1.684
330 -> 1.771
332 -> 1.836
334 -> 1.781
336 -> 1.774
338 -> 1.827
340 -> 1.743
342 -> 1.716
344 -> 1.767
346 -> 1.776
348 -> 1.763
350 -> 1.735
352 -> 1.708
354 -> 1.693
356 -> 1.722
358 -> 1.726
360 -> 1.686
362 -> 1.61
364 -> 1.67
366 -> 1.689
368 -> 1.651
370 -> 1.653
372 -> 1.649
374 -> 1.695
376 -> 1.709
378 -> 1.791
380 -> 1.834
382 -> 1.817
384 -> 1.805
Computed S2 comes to 3.1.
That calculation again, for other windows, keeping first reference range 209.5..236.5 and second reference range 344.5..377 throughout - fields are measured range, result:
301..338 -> -2.26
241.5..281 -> 4.64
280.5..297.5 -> 8.26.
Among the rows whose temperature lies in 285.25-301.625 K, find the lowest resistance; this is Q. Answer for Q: 0.5959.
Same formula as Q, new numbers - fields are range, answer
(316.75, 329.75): 1.646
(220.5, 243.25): 0.9479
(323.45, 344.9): 1.659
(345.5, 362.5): 1.61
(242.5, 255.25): 1.048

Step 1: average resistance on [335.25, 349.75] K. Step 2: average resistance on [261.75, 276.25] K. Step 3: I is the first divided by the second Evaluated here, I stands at 1.76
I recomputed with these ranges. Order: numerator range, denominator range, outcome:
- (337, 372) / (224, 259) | 1.64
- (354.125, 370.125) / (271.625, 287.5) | 2.14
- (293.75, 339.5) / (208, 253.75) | 1.45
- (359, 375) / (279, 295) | 2.48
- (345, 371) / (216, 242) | 1.72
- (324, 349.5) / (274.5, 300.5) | 2.37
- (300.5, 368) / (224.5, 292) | 1.70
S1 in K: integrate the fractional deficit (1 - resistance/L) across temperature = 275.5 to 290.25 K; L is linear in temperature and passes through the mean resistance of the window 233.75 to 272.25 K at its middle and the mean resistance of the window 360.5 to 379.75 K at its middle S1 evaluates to 6.1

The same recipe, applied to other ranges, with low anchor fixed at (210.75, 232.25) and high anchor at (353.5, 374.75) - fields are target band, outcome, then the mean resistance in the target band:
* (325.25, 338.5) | -2.22 K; 1.77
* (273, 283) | 3.44 K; 0.819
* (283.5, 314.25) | 8.47 K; 0.989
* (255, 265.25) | 0.52 K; 1.1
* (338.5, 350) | -1.29 K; 1.75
